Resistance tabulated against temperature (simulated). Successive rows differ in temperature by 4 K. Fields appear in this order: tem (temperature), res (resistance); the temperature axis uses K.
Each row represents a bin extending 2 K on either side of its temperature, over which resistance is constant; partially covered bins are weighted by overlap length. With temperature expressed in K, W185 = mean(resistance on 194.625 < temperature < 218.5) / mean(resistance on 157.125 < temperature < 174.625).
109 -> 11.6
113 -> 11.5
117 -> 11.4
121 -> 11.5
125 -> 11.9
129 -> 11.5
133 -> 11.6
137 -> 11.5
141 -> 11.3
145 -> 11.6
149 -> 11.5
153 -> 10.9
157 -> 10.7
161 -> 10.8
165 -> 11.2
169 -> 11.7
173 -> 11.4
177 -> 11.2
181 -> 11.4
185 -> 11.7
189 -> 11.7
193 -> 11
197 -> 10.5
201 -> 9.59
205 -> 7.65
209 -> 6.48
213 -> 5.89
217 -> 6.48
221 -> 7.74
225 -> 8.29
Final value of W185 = 0.7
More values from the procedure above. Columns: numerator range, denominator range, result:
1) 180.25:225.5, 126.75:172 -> 0.80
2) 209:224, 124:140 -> 0.59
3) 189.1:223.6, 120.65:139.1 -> 0.72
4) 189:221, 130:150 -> 0.73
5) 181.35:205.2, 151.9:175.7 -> 0.96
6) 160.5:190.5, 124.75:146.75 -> 0.99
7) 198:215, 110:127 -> 0.66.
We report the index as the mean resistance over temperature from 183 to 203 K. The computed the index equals 10.9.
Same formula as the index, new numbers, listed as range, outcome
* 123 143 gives 11.6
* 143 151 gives 11.6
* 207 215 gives 6.19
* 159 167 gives 11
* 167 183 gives 11.4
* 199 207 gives 8.62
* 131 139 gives 11.6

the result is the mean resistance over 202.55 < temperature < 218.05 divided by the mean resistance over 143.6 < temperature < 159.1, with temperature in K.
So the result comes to 0.60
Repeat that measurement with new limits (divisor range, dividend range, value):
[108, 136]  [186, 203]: 0.93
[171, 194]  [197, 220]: 0.66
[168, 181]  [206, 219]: 0.56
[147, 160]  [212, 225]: 0.64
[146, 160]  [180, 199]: 1.02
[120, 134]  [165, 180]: 0.98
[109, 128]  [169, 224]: 0.82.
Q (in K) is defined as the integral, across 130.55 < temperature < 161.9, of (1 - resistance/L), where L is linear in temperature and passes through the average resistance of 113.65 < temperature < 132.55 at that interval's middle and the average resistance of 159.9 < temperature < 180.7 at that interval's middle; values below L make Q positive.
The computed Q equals 0.5 K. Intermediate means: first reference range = 11.6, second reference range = 11.3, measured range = 11.3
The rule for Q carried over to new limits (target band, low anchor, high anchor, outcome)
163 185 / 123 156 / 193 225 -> -3.8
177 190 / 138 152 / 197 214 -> -3.4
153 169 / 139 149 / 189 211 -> -0.3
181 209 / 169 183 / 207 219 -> -4.3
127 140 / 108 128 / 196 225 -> -0.7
